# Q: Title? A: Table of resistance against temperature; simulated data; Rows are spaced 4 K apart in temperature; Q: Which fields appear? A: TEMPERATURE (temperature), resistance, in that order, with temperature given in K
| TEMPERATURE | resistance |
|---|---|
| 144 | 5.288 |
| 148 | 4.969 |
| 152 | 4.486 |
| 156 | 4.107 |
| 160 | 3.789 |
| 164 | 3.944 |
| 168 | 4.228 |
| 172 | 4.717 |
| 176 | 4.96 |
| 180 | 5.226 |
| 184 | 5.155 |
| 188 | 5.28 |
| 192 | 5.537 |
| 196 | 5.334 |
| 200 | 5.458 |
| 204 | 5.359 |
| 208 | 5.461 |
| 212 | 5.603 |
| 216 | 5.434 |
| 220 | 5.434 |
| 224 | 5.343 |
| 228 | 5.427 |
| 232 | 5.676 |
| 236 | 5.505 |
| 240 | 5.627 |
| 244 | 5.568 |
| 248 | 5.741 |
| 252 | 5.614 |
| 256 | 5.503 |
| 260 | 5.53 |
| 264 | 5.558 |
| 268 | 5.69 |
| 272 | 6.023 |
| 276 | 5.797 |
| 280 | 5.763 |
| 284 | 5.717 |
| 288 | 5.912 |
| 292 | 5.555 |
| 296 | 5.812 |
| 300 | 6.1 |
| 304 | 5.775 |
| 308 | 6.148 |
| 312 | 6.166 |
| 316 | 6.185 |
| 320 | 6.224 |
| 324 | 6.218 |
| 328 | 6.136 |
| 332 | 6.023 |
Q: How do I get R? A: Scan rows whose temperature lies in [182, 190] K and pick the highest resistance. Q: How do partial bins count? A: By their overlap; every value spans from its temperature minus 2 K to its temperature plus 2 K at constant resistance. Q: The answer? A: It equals 5.28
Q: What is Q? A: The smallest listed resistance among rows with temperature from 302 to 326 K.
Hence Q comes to 5.775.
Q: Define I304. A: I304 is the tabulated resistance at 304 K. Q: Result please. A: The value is 5.775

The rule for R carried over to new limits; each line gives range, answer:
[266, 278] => 6.023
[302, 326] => 6.224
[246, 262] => 5.741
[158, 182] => 5.226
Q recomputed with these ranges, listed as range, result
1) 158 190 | 3.789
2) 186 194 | 5.28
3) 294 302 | 5.812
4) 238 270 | 5.503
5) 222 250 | 5.343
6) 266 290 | 5.69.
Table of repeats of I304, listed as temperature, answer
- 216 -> 5.434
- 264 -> 5.558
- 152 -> 4.486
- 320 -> 6.224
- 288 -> 5.912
